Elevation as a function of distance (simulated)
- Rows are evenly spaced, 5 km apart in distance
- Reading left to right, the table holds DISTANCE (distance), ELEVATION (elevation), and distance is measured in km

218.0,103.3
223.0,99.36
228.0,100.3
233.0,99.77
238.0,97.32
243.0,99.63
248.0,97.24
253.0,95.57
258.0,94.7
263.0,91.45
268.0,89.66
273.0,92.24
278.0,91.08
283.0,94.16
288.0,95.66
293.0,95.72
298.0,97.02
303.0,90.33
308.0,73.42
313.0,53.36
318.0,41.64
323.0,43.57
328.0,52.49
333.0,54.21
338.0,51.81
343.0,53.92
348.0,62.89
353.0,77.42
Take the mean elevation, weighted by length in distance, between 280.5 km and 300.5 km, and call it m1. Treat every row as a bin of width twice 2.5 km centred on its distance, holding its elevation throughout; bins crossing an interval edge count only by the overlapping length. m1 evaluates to 95.6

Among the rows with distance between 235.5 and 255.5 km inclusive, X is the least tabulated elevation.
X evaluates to 95.57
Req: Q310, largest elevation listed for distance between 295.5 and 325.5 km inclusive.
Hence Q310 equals 97.02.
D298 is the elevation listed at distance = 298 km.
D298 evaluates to 97.02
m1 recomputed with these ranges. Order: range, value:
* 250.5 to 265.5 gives 93.9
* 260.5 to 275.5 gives 91.1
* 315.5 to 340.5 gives 48.7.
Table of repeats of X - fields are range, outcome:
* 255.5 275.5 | 89.66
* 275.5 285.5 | 91.08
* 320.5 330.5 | 43.57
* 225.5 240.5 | 97.32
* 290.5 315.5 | 53.36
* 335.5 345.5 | 51.81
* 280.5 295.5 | 94.16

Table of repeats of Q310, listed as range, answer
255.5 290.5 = 95.66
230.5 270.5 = 99.77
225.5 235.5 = 100.3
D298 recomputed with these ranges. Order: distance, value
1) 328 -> 52.49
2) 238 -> 97.32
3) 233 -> 99.77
